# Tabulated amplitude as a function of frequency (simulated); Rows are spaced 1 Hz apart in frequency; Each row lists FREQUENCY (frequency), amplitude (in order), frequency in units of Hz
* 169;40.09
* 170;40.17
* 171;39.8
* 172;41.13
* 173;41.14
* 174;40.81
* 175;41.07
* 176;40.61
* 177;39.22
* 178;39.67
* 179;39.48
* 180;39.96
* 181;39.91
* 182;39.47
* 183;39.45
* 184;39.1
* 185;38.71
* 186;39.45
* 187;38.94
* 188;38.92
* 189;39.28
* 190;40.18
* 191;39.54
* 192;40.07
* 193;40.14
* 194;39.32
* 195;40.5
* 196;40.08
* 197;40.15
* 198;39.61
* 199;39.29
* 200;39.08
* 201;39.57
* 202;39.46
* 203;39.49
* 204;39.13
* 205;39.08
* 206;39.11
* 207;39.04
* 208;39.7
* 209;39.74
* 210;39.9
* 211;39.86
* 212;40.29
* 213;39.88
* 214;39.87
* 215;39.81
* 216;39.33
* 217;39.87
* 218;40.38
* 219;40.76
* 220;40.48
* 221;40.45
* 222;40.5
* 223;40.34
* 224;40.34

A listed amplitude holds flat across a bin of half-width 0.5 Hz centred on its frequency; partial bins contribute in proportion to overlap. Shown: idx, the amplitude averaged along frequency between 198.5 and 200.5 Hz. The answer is 39.2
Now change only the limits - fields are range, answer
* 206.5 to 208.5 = 39.4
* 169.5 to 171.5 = 40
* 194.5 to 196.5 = 40.3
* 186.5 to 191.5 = 39.4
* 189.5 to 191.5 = 39.9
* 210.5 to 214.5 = 40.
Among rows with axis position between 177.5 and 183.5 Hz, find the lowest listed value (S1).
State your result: 39.45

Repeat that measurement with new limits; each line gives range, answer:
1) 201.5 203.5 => 39.46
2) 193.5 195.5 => 39.32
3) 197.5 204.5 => 39.08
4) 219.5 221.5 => 40.45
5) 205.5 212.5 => 39.04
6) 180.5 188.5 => 38.71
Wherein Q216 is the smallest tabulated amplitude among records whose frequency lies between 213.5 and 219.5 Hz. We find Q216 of 39.33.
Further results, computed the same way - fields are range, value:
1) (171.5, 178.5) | 39.22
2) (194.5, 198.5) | 39.61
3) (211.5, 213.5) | 39.88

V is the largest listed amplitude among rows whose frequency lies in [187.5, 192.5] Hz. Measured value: 40.18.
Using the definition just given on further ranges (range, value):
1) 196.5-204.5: 40.15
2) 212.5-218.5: 40.38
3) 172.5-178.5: 41.14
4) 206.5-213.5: 40.29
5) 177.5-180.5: 39.96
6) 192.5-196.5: 40.5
